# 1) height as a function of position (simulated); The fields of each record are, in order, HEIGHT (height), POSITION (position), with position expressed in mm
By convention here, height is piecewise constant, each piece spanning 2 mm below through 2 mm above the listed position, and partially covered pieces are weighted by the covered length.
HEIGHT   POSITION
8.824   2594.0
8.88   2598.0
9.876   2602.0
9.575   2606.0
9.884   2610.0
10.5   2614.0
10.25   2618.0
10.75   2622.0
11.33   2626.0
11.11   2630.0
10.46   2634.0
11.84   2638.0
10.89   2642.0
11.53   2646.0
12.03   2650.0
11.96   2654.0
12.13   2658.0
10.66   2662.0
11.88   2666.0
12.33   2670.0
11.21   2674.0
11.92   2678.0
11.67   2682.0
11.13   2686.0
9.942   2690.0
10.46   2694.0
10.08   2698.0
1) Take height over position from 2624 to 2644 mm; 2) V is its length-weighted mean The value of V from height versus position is 11.1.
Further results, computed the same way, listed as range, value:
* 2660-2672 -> 11.6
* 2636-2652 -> 11.6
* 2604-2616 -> 9.99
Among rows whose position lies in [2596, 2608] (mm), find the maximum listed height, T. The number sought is 9.876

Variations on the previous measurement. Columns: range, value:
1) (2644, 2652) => 12.03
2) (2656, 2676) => 12.33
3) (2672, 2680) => 11.92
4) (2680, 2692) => 11.67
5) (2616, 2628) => 11.33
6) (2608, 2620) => 10.5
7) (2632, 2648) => 11.84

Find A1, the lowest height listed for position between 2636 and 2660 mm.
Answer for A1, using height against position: 10.89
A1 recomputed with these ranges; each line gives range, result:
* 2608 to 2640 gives 9.884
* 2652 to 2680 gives 10.66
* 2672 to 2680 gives 11.21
